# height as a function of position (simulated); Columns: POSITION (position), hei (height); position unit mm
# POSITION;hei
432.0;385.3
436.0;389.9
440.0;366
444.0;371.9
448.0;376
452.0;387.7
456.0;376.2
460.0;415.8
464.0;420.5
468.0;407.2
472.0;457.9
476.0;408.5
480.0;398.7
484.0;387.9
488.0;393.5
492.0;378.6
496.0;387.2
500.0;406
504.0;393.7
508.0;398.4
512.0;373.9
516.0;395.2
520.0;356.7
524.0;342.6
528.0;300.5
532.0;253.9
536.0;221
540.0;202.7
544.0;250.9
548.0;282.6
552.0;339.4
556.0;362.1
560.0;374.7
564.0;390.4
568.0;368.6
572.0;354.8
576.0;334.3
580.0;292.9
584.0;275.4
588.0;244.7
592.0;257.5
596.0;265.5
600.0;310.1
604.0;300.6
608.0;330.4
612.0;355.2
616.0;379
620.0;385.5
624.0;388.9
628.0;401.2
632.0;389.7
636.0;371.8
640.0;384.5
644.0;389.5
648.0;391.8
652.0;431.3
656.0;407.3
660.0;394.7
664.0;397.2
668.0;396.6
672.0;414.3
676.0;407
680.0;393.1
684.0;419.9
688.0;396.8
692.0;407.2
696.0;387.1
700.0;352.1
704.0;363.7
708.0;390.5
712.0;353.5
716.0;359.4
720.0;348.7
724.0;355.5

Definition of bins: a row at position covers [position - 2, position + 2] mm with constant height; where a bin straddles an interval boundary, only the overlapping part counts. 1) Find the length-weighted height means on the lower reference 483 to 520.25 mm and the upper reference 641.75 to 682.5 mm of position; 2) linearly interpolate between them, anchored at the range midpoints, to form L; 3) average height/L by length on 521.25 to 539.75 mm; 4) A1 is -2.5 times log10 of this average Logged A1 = 0.38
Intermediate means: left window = 389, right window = 402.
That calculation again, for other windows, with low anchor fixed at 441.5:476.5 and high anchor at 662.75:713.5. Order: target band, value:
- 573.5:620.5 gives 0.27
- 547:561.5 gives 0.16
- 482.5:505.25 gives 0.02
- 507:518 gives 0.03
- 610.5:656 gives 0.01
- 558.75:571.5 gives 0.06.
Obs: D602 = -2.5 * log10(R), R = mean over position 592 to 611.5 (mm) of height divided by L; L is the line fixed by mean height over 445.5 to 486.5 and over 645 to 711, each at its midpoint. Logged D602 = 0.304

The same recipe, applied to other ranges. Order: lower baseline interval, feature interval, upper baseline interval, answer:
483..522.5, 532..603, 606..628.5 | 0.25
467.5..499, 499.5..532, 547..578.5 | 0.06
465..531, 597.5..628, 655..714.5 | 0.11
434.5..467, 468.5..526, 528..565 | -0.14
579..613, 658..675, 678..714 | -0.13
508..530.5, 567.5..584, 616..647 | 0.14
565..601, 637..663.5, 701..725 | -0.19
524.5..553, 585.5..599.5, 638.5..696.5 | 0.23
